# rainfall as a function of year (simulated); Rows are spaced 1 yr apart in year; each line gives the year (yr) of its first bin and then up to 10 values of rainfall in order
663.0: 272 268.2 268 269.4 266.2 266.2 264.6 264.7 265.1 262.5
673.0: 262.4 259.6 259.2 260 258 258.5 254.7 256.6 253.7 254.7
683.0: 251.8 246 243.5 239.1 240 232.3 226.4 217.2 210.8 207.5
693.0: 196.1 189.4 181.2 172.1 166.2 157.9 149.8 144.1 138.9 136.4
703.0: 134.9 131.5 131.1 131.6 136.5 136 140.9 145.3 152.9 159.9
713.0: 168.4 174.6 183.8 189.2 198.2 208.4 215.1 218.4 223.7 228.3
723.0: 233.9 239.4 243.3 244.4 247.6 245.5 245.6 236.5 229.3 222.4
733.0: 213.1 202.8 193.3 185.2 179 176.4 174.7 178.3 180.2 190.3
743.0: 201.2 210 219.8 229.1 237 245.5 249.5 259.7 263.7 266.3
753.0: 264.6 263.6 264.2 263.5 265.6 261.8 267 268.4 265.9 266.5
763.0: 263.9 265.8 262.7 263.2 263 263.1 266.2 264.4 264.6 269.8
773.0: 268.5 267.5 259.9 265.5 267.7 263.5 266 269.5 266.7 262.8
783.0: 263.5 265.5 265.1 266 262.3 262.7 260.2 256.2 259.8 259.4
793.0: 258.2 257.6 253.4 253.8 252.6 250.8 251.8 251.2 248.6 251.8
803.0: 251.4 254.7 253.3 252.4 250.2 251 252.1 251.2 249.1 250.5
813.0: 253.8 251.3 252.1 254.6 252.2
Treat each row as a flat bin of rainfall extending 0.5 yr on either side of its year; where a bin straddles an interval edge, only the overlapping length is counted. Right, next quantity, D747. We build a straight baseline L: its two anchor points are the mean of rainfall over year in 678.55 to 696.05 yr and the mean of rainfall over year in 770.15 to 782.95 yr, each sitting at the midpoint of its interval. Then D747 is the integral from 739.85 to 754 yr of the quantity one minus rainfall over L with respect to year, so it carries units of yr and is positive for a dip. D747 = 1.3 yr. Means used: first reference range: 228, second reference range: 266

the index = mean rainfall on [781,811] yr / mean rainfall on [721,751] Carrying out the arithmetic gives 1.17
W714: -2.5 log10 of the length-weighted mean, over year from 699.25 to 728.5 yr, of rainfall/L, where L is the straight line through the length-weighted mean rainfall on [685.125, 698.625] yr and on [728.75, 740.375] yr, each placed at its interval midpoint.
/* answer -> 0.12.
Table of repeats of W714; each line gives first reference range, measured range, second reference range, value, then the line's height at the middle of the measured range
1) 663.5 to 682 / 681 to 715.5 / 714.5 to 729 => 0.319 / 242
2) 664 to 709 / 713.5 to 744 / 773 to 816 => 0.104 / 231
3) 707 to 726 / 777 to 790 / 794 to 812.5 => -0.113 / 238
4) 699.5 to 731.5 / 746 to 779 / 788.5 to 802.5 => -0.159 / 227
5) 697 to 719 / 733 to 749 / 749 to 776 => 0.103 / 222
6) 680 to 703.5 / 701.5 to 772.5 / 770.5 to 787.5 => 0.086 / 234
